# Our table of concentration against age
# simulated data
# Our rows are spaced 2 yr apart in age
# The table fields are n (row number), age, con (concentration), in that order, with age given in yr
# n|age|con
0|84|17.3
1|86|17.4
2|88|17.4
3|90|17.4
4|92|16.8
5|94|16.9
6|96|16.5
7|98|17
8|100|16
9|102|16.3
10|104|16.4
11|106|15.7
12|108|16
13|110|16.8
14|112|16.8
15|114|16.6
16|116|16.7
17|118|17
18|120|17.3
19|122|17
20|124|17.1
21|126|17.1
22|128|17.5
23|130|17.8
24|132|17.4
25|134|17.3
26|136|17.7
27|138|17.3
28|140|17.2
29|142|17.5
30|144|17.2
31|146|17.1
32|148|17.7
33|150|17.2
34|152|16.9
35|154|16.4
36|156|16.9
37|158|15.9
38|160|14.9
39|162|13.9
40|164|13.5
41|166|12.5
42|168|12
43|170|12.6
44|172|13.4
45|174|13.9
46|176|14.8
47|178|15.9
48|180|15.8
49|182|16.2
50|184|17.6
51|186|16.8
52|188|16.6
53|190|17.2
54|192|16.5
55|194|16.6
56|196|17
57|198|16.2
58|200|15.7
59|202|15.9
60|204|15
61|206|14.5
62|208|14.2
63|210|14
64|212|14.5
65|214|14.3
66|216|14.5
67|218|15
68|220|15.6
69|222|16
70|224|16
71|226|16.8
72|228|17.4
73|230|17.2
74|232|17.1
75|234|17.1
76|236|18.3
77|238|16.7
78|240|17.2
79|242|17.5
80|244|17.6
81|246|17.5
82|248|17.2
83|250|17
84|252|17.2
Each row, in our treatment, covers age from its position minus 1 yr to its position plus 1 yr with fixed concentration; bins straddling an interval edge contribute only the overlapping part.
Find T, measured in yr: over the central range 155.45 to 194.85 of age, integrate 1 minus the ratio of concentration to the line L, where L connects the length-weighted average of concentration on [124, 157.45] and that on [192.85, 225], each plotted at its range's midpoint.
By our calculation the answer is 2.7 yr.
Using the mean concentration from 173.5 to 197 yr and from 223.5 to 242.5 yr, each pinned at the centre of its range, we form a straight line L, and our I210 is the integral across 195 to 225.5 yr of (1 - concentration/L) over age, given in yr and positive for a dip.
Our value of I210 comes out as 2.7 yr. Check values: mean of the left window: 16.3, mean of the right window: 17.2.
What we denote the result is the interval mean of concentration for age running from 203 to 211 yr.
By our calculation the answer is 14.4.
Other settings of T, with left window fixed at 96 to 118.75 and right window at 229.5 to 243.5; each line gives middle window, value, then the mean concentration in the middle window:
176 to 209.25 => 1.9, 16.1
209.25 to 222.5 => 1.8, 14.8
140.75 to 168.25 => 1.6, 15.8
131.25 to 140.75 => -0.4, 17.4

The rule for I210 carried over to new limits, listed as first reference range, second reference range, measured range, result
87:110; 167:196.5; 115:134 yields -1.13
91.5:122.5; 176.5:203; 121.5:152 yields -1.46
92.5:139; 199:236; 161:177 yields 2.88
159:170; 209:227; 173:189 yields -2.38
